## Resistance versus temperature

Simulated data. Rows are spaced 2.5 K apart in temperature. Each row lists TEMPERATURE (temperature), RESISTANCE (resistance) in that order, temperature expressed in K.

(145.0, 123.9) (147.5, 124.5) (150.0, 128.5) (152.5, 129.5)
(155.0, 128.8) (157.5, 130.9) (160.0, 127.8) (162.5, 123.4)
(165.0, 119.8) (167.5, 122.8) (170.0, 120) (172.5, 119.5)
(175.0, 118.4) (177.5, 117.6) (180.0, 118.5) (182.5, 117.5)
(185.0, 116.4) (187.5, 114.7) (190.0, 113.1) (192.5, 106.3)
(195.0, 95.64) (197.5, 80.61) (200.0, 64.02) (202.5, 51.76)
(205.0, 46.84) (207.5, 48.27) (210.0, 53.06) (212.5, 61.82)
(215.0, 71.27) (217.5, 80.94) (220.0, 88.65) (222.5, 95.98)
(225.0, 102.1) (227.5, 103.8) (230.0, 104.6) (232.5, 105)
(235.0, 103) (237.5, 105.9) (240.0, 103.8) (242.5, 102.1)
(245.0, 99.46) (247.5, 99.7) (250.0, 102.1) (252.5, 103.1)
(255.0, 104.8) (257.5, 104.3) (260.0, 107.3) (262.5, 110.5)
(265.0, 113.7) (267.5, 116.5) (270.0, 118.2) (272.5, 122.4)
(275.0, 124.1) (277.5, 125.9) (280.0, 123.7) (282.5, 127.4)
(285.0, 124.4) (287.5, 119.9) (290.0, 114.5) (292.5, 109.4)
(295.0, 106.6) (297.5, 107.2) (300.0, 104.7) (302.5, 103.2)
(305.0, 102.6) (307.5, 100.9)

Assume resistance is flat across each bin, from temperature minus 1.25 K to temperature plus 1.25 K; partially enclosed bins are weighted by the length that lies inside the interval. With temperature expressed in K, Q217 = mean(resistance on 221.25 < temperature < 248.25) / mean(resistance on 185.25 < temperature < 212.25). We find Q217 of 1.3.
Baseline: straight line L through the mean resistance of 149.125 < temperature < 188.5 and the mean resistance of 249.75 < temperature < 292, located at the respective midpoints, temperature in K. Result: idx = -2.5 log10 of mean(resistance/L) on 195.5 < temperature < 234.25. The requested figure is 0.46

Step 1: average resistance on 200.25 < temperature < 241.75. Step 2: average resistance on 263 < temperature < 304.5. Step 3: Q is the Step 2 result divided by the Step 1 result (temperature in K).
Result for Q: 1.4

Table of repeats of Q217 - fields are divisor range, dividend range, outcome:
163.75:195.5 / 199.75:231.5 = 0.65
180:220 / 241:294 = 1.36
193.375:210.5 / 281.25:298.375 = 1.80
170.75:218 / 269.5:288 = 1.38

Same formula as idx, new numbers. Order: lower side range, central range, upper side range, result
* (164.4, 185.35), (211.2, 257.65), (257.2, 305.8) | 0.20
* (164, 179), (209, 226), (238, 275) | 0.39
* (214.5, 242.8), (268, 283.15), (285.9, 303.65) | -0.16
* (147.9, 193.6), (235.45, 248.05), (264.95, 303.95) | 0.15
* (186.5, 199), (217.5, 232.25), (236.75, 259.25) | 0.05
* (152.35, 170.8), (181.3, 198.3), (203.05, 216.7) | -0.24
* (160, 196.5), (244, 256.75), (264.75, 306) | 0.14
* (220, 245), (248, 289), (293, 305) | -0.11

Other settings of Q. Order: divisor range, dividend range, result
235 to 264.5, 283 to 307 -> 1.06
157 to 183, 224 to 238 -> 0.86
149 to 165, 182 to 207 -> 0.70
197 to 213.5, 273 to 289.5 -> 2.17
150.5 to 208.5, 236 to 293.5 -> 1.06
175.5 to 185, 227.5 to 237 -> 0.89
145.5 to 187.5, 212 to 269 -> 0.82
